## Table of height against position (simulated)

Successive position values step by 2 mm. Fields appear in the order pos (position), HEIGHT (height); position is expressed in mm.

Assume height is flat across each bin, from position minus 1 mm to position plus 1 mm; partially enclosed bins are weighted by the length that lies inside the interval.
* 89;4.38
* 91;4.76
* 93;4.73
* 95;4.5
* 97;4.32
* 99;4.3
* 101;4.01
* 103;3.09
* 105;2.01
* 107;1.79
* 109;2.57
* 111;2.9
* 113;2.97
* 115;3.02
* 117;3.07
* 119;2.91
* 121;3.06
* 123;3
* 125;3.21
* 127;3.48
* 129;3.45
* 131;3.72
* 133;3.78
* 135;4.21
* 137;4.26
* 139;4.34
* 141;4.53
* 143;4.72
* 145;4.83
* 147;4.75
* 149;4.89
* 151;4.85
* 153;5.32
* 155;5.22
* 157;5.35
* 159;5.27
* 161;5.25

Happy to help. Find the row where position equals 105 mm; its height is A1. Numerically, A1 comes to 2.01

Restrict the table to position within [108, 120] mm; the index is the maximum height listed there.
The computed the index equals 3.07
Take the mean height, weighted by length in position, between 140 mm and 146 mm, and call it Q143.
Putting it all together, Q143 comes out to 4.69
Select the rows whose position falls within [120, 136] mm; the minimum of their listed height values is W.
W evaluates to 3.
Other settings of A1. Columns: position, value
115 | 3.02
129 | 3.45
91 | 4.76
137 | 4.26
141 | 4.53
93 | 4.73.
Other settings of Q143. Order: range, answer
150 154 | 5.08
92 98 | 4.52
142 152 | 4.81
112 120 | 2.99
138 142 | 4.44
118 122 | 2.99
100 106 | 3.04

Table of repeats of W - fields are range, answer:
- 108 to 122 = 2.57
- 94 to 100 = 4.3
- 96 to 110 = 1.79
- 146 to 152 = 4.75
